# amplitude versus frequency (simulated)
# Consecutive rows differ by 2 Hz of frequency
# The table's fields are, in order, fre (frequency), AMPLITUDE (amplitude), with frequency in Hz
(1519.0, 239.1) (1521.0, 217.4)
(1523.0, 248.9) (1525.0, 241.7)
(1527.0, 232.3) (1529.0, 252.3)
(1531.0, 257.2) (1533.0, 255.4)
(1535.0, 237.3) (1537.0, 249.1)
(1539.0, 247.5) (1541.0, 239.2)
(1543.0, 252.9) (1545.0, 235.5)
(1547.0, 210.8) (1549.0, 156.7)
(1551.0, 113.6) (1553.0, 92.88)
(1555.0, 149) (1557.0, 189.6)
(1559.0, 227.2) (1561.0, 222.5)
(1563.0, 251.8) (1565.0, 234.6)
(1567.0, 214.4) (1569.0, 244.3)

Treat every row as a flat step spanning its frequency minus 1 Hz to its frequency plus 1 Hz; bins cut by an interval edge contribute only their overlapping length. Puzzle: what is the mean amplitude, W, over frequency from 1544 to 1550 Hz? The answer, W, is 201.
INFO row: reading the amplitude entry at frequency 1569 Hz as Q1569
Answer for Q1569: 244.3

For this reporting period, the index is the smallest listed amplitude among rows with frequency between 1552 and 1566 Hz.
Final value 92.88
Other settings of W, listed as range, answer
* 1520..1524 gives 233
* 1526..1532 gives 247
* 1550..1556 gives 118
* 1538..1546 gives 244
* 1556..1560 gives 208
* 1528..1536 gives 251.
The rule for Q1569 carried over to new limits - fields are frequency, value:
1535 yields 237.3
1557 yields 189.6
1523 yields 248.9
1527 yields 232.3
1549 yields 156.7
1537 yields 249.1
